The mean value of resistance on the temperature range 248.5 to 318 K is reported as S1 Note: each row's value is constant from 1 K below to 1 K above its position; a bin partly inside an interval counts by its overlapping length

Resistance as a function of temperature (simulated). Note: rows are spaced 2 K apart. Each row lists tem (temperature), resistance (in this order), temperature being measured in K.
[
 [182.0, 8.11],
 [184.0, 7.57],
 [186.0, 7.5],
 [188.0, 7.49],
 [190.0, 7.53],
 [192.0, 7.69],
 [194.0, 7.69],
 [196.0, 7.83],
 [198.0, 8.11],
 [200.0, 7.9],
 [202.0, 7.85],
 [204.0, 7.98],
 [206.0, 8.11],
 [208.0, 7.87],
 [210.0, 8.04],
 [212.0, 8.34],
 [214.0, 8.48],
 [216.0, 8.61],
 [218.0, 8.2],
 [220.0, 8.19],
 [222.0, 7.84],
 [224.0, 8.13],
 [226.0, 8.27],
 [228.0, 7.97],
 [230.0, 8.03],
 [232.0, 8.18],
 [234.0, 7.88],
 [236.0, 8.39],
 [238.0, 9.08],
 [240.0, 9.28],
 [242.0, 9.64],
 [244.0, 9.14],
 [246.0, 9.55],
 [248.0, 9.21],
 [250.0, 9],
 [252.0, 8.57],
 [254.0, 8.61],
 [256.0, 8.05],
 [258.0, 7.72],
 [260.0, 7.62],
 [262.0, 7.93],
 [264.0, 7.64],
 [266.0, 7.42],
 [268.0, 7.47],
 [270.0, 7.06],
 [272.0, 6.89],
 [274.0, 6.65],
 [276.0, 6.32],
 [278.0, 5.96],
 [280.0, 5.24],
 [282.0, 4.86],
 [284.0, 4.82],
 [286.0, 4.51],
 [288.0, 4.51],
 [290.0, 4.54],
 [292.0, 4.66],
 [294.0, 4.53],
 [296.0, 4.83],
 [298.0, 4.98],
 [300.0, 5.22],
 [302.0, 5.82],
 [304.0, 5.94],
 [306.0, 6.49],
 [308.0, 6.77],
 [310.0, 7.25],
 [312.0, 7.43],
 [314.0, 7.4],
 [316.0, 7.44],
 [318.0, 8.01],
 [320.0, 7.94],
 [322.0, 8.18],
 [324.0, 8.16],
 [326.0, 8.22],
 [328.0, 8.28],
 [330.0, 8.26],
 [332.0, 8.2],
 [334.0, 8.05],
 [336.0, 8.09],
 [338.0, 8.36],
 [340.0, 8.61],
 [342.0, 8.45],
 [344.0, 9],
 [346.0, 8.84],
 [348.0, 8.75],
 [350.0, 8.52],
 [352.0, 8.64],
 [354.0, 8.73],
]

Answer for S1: 6.52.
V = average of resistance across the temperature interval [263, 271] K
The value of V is 7.4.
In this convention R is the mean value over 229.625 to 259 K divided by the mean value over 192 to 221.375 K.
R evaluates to 1.1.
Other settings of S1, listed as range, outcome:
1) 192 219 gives 8.06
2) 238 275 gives 8.22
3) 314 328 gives 7.97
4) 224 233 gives 8.11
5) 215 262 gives 8.47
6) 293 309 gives 5.57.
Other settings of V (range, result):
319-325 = 8.09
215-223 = 8.21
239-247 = 9.4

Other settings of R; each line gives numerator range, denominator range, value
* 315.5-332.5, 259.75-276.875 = 1.12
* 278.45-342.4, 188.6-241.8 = 0.82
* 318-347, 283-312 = 1.54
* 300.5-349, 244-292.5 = 1.13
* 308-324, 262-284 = 1.17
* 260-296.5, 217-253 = 0.69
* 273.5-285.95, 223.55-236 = 0.68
